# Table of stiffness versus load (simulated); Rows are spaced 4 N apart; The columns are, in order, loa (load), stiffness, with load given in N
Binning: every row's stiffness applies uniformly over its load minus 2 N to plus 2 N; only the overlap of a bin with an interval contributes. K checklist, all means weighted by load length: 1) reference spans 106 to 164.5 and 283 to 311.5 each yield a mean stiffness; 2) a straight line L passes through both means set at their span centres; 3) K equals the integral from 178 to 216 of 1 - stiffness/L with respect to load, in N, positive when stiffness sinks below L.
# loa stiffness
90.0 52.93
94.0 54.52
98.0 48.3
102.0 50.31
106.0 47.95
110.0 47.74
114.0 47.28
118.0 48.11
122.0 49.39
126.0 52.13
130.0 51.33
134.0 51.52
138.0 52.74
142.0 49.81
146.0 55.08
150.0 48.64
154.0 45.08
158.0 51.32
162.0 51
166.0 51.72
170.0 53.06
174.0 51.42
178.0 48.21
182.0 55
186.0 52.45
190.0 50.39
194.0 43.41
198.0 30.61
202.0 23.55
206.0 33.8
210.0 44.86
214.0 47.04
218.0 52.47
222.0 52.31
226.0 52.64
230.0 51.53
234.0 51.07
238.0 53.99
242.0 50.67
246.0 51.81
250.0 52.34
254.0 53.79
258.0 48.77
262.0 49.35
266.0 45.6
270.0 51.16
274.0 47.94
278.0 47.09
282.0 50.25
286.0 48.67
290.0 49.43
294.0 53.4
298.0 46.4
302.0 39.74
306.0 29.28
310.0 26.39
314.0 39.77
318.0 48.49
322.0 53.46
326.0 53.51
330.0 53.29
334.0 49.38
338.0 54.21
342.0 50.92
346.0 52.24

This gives 3.7 N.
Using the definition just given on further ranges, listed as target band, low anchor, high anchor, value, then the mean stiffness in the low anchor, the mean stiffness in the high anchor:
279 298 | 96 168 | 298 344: -1.52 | 50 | 45.4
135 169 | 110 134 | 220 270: -0.51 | 49.6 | 51.2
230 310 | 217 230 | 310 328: 2.43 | 52.3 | 46.3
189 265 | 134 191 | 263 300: 4.38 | 51.2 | 48.9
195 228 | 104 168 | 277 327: 3.76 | 50.1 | 44.9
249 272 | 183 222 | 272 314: -3.54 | 42.9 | 43.7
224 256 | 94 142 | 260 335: -3.16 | 49.9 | 46.4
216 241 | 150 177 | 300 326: -3.34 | 50.4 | 40.6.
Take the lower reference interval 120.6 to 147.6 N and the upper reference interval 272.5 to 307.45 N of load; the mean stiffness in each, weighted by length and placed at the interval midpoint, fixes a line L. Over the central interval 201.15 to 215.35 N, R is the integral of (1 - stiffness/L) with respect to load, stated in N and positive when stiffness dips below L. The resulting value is 3.2 N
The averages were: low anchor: 51.7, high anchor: 46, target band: 38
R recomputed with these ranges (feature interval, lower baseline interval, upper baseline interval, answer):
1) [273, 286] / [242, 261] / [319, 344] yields 0.8 N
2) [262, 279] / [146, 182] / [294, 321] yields -2.2 N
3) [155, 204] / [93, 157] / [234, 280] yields 3.2 N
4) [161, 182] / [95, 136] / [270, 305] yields -1.1 N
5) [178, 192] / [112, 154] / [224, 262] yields -0.3 N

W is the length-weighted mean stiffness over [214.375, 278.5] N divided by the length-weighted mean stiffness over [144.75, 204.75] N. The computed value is 1.08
